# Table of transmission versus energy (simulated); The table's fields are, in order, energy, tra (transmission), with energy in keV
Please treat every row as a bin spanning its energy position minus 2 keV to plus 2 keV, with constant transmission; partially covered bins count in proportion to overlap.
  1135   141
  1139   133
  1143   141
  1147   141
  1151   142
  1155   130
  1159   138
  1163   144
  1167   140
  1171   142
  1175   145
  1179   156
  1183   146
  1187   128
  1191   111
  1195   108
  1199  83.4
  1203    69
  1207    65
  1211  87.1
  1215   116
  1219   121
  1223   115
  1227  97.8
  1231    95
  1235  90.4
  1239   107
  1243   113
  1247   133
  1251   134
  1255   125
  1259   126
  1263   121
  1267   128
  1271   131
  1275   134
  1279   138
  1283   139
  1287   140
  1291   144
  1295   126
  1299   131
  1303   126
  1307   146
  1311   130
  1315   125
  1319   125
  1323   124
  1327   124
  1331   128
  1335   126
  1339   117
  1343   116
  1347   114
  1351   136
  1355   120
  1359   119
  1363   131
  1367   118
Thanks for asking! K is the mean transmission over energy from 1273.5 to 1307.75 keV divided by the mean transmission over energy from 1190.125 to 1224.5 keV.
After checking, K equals 1.4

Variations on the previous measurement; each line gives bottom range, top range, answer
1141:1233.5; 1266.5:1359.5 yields 1.07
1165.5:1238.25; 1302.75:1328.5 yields 1.15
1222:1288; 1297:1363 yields 1.03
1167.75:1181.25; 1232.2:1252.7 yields 0.78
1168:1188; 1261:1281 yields 0.91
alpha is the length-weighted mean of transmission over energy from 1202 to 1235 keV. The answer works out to 96.2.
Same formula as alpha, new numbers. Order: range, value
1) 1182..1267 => 109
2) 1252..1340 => 130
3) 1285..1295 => 139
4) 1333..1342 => 121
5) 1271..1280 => 135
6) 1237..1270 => 124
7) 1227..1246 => 103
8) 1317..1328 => 124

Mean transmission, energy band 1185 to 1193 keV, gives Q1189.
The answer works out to 120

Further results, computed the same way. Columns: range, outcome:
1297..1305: 128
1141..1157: 138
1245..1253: 134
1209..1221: 108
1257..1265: 124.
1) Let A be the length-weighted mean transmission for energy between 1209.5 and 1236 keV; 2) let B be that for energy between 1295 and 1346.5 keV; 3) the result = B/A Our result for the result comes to 1.21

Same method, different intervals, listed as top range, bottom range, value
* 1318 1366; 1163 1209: 1.04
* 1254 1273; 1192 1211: 1.51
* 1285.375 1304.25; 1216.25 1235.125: 1.26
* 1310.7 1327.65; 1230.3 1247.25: 1.18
